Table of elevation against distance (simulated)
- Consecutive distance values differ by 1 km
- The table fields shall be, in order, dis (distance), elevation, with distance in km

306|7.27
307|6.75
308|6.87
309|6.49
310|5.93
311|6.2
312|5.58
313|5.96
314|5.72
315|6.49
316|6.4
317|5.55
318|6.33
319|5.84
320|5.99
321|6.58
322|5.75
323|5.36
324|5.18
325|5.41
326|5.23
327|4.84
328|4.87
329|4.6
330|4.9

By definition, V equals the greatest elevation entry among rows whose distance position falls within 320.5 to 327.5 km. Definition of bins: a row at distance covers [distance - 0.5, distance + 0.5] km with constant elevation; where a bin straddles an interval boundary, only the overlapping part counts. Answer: 6.58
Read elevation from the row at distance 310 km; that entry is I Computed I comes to 5.93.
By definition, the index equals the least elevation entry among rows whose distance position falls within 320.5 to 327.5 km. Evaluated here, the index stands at 4.84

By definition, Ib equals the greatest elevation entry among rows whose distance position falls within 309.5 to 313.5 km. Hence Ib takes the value 6.2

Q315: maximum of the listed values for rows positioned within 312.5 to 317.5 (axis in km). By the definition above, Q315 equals 6.49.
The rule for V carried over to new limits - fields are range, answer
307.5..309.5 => 6.87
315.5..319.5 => 6.4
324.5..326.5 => 5.41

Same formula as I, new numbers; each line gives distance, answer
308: 6.87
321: 6.58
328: 4.87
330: 4.9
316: 6.4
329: 4.6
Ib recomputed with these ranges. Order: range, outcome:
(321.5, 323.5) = 5.75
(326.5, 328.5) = 4.87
